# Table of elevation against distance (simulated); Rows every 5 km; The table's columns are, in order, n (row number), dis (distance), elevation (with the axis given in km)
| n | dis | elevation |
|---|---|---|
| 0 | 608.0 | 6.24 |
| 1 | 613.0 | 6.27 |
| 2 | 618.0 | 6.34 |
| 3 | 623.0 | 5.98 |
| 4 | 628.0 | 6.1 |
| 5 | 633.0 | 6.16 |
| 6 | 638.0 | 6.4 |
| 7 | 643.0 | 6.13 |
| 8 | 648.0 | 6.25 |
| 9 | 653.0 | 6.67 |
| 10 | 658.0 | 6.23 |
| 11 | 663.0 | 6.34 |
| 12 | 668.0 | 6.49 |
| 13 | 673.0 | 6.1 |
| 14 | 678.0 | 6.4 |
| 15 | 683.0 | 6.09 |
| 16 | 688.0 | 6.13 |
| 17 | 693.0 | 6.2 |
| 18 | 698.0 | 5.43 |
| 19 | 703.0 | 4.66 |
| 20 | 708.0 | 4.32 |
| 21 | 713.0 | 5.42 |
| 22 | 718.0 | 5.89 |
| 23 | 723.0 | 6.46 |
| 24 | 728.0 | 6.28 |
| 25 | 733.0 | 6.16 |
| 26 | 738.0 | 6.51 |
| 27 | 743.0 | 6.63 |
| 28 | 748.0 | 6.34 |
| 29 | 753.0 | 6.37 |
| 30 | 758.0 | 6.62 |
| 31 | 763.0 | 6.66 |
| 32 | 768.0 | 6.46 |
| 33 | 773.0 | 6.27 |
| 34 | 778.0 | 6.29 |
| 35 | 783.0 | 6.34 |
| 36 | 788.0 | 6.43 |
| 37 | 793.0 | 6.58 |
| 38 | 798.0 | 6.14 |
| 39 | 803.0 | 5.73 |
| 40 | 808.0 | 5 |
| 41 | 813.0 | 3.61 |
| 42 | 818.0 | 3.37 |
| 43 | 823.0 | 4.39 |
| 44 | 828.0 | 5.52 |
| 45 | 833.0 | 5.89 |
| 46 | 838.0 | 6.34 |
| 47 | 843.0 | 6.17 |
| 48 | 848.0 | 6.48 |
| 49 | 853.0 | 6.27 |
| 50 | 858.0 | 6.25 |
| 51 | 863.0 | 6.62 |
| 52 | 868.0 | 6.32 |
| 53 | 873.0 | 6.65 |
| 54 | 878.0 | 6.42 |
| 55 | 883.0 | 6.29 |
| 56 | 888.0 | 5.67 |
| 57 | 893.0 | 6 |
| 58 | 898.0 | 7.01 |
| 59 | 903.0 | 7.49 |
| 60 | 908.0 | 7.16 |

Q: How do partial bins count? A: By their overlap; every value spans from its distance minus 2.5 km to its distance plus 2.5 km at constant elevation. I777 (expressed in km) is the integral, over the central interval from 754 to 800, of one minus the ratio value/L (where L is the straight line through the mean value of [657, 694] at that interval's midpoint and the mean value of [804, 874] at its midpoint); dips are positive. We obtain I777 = -4.5 km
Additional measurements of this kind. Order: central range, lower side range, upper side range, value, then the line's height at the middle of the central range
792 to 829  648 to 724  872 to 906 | 7.76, 6.28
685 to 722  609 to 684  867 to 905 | 4.86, 6.32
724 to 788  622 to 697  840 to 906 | -0.87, 6.33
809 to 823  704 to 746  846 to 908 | 5.47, 6.26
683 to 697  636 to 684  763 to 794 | 0.59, 6.34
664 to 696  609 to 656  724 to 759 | 0.48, 6.32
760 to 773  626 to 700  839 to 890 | -0.49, 6.27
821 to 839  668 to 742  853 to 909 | 2.37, 6.33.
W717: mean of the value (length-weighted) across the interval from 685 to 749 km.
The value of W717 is 5.87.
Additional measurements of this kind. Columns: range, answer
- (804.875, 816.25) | 4.32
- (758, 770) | 6.58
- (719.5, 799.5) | 6.41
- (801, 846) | 5.12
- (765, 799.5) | 6.37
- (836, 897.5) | 6.31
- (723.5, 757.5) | 6.4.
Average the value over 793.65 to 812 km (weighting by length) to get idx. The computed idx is 5.56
